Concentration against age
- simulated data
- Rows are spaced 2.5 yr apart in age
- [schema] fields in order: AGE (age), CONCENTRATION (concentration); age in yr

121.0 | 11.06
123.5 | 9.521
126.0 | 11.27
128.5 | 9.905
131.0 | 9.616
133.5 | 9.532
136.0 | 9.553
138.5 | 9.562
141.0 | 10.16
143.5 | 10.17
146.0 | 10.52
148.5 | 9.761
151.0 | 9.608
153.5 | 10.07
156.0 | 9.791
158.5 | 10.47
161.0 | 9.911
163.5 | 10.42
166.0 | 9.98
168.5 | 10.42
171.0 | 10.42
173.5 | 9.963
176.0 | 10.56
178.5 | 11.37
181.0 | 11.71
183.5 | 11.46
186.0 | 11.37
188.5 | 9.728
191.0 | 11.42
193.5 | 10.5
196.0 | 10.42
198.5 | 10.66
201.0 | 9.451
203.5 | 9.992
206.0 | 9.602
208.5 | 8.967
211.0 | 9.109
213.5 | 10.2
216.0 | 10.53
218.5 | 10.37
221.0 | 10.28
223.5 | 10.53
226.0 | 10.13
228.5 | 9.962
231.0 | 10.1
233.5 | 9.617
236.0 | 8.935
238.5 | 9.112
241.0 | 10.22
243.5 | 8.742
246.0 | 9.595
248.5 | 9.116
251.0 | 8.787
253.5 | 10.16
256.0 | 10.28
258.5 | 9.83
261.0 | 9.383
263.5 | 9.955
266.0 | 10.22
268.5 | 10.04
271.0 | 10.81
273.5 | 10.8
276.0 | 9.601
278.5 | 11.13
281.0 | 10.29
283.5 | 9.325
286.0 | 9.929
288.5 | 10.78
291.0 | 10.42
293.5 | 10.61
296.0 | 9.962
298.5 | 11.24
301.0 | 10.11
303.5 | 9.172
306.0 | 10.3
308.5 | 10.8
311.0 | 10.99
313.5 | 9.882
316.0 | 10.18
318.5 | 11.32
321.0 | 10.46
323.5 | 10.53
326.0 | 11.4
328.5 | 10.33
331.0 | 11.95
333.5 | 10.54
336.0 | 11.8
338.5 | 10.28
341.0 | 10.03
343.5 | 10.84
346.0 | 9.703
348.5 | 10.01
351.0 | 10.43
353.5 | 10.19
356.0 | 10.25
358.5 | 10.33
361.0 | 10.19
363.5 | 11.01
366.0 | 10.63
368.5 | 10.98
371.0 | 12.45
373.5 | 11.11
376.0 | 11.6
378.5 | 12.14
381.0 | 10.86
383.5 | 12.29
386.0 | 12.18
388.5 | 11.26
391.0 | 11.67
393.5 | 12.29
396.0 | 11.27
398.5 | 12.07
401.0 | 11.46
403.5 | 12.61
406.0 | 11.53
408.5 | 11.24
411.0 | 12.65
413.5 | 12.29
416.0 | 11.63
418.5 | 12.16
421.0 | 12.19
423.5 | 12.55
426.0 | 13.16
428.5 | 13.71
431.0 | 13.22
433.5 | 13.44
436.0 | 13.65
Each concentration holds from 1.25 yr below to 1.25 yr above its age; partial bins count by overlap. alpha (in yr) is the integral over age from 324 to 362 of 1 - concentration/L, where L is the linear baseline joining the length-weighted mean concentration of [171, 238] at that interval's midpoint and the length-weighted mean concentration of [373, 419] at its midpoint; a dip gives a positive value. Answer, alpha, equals 2.8 yr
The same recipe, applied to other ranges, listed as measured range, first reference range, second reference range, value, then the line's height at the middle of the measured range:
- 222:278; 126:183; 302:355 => 2.94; 10.4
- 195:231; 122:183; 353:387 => 1.56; 10.5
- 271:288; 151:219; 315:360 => 0.38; 10.5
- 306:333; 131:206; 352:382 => 0.14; 10.8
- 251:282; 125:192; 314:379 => 1.25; 10.6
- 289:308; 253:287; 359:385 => 0.28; 10.5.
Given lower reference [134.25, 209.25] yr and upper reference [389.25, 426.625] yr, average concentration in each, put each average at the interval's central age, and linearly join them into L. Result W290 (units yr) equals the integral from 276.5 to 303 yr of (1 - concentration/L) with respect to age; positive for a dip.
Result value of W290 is 2.0 yr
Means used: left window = 10.3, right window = 12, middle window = 10.3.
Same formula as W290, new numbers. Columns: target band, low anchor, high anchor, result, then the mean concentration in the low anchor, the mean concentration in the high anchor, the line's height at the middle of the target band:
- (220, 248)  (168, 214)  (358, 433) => 2.53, 10.4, 11.9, 10.7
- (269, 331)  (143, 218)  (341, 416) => 2.44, 10.3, 11.3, 10.9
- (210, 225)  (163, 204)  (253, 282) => 0.36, 10.6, 10.2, 10.4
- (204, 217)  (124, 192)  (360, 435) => 1.20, 10.3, 11.9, 10.7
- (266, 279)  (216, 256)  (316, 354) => -0.43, 9.75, 10.6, 10.1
